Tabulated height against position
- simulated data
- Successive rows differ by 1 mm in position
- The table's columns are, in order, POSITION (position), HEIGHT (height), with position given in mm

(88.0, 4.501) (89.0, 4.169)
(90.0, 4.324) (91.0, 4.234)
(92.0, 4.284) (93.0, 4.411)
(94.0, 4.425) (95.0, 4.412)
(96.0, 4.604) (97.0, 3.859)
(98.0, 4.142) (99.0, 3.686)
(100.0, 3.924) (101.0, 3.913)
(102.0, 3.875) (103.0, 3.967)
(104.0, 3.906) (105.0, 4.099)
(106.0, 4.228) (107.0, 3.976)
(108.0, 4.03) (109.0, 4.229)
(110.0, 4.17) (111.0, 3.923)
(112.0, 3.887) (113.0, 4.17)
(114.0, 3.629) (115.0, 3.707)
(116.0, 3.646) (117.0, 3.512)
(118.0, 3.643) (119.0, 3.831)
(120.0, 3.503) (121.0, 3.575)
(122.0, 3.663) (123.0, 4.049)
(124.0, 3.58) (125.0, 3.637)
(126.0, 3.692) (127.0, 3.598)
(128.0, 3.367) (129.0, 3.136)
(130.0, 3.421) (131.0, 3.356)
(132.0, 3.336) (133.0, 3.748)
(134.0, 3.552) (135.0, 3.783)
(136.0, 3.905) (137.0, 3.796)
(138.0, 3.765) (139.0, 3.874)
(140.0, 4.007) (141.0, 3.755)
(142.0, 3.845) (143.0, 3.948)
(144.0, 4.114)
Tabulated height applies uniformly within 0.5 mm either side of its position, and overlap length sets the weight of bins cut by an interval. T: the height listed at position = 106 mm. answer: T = 4.228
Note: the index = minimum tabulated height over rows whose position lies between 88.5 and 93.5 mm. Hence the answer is 4.169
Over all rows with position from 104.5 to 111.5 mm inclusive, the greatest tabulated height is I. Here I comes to 4.229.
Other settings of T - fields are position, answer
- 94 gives 4.425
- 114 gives 3.629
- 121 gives 3.575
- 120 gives 3.503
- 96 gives 4.604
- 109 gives 4.229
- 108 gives 4.03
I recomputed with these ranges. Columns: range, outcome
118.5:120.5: 3.831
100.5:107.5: 4.228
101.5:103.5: 3.967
